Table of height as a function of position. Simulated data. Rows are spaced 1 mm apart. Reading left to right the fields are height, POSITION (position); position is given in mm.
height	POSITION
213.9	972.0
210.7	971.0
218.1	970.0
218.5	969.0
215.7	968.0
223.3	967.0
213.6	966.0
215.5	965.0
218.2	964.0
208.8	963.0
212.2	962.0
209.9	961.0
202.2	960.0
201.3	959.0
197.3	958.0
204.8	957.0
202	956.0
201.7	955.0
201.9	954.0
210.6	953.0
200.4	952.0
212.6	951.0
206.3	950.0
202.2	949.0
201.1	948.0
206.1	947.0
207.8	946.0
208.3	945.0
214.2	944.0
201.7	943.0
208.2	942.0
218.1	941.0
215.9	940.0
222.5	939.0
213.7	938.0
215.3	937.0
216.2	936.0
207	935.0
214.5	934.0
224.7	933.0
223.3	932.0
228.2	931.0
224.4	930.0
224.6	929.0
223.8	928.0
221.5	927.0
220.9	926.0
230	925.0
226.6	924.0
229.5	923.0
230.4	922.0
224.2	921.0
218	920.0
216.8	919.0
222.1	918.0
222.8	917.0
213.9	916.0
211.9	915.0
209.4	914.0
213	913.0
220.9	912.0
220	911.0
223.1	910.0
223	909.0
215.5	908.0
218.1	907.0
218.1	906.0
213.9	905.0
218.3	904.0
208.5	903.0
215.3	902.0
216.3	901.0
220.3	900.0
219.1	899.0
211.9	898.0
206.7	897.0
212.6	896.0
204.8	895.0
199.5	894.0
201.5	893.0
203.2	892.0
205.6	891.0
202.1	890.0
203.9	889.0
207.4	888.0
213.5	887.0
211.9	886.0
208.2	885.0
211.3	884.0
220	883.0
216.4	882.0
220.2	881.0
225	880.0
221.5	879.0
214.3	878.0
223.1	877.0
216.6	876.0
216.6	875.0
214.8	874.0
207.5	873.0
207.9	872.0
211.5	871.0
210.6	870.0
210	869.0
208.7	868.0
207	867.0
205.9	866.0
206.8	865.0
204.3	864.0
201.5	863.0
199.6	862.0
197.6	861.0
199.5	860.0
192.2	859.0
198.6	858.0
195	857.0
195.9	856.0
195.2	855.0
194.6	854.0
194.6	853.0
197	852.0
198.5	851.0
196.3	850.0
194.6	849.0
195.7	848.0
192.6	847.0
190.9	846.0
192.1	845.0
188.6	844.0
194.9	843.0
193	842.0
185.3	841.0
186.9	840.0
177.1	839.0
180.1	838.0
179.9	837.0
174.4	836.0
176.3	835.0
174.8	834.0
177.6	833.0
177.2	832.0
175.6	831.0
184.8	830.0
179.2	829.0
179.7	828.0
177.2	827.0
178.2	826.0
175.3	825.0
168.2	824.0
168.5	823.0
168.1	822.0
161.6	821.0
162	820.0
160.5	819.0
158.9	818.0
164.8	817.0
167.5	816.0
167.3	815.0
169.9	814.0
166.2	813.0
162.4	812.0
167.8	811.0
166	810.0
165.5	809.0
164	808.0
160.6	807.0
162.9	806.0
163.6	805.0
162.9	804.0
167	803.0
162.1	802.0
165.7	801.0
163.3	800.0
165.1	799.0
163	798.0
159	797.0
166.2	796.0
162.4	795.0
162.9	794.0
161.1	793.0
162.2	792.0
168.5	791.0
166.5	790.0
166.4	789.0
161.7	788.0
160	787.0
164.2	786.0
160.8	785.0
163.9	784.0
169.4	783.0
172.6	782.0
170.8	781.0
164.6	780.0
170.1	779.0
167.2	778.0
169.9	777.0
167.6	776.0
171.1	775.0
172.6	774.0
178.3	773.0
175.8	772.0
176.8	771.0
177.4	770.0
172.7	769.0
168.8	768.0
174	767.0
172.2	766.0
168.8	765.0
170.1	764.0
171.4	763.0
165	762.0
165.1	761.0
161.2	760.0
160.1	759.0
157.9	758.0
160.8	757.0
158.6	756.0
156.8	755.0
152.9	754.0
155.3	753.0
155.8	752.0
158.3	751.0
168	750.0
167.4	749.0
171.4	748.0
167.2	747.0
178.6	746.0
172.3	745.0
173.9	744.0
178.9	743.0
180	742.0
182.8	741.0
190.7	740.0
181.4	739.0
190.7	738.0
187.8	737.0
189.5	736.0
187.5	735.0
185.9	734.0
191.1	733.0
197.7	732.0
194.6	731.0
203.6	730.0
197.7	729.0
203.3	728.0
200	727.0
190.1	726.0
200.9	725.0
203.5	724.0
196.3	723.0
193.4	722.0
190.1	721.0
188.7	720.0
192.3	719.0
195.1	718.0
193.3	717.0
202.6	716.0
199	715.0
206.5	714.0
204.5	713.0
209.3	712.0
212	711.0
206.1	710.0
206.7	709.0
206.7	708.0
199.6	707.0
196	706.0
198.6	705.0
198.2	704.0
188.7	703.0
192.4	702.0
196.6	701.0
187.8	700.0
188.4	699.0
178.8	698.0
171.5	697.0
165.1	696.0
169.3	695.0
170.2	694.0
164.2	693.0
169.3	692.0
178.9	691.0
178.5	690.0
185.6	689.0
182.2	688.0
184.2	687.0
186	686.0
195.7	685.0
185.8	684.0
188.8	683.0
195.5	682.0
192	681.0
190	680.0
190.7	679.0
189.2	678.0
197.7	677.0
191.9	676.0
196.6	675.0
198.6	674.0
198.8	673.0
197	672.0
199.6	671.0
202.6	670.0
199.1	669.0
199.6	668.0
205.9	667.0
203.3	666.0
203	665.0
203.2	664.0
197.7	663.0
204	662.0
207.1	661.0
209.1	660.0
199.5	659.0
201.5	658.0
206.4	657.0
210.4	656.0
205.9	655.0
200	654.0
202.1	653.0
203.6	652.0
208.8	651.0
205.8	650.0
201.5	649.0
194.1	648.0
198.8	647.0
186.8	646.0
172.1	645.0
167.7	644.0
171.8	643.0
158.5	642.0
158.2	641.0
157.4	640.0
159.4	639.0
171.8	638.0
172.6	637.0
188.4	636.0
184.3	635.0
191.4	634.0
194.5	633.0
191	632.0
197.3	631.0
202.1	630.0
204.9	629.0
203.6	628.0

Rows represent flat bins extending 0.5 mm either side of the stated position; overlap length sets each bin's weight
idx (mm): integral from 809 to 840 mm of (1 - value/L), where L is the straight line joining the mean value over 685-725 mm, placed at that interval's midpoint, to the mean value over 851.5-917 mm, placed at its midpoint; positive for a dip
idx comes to 4.8 mm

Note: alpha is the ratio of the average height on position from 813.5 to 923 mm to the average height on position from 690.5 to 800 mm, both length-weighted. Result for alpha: 1.12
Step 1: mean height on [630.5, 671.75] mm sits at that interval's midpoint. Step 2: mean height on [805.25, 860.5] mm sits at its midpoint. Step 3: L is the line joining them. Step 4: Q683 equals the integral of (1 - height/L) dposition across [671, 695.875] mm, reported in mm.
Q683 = 0.5 mm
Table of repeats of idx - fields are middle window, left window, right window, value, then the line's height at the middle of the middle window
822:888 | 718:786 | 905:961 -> 0.6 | 198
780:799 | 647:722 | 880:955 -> 3.7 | 204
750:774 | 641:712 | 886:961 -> 4.1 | 200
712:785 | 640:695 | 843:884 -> 6.7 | 197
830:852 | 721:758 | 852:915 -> 1.7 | 201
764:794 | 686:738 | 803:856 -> 2.4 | 184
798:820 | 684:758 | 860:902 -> 3.8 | 199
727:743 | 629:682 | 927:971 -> 0.6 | 198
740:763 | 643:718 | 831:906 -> 3.6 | 197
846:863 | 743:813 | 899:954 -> -0.4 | 192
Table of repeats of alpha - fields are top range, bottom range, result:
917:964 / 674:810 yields 1.20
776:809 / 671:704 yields 0.88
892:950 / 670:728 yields 1.12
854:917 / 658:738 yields 1.09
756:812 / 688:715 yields 0.88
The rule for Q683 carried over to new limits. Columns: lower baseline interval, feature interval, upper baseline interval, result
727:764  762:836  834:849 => 5.4 mm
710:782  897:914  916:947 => -0.3 mm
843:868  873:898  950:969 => -1.4 mm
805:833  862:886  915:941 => -2.1 mm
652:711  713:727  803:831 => -0.8 mm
